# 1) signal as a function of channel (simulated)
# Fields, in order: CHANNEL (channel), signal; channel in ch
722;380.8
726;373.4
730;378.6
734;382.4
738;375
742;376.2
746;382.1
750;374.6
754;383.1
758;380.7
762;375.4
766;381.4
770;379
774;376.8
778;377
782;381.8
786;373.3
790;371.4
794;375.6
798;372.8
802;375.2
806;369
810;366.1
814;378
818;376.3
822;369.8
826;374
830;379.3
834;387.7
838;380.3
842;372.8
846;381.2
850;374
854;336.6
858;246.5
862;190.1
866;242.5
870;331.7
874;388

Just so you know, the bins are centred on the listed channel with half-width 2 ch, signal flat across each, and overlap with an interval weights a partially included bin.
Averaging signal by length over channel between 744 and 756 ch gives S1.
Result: 380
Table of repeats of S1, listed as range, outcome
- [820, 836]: 378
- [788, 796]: 374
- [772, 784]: 379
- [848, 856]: 355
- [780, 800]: 375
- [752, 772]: 380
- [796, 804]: 374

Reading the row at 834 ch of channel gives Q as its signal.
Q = 387.7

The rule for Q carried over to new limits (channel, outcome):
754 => 383.1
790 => 371.4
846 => 381.2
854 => 336.6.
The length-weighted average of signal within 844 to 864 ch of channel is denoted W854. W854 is 306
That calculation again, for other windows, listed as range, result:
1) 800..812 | 370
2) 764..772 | 380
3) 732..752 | 378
